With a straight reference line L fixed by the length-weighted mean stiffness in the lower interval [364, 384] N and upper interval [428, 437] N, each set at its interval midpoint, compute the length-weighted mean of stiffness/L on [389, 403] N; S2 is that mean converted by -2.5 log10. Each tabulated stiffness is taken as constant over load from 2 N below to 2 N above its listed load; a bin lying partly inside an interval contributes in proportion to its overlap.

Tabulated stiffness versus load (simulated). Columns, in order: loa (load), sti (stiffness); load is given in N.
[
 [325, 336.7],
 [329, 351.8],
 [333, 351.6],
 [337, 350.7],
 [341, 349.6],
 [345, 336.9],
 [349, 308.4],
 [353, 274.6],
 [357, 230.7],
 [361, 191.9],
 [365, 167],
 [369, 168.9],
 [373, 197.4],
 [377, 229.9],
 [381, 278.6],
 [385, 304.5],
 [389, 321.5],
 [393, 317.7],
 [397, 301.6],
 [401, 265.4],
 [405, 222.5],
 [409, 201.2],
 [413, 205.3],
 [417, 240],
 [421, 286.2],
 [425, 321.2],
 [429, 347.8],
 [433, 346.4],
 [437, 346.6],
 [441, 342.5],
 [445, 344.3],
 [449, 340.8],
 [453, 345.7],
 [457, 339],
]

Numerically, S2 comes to -0.14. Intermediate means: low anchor 215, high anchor 347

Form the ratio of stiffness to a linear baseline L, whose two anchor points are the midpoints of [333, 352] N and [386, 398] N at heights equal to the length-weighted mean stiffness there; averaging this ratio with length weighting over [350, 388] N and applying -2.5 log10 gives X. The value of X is 0.36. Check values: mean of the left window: 335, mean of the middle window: 232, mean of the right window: 314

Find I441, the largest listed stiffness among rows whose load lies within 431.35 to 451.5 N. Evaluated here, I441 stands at 346.6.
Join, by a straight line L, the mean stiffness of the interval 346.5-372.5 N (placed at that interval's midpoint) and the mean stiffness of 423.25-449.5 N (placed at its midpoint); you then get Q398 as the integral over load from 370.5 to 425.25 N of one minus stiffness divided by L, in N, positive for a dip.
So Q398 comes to 3.87 N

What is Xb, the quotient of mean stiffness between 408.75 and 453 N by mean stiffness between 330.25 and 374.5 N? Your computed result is 1.15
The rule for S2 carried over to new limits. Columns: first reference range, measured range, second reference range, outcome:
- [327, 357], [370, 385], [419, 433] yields 0.33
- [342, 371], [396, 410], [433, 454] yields 0.20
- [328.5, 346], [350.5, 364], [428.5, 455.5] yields 0.45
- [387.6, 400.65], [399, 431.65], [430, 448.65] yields 0.23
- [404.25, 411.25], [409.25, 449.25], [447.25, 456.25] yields -0.11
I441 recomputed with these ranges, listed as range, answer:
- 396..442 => 347.8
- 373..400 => 321.5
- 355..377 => 230.7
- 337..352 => 350.7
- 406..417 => 240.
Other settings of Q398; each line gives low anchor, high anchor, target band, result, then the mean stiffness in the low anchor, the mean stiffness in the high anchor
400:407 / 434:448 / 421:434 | -1.0 N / 241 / 344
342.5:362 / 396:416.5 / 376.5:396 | -3.6 N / 275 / 236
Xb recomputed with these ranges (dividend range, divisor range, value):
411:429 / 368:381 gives 1.28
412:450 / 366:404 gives 1.20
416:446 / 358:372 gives 1.79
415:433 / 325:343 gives 0.87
